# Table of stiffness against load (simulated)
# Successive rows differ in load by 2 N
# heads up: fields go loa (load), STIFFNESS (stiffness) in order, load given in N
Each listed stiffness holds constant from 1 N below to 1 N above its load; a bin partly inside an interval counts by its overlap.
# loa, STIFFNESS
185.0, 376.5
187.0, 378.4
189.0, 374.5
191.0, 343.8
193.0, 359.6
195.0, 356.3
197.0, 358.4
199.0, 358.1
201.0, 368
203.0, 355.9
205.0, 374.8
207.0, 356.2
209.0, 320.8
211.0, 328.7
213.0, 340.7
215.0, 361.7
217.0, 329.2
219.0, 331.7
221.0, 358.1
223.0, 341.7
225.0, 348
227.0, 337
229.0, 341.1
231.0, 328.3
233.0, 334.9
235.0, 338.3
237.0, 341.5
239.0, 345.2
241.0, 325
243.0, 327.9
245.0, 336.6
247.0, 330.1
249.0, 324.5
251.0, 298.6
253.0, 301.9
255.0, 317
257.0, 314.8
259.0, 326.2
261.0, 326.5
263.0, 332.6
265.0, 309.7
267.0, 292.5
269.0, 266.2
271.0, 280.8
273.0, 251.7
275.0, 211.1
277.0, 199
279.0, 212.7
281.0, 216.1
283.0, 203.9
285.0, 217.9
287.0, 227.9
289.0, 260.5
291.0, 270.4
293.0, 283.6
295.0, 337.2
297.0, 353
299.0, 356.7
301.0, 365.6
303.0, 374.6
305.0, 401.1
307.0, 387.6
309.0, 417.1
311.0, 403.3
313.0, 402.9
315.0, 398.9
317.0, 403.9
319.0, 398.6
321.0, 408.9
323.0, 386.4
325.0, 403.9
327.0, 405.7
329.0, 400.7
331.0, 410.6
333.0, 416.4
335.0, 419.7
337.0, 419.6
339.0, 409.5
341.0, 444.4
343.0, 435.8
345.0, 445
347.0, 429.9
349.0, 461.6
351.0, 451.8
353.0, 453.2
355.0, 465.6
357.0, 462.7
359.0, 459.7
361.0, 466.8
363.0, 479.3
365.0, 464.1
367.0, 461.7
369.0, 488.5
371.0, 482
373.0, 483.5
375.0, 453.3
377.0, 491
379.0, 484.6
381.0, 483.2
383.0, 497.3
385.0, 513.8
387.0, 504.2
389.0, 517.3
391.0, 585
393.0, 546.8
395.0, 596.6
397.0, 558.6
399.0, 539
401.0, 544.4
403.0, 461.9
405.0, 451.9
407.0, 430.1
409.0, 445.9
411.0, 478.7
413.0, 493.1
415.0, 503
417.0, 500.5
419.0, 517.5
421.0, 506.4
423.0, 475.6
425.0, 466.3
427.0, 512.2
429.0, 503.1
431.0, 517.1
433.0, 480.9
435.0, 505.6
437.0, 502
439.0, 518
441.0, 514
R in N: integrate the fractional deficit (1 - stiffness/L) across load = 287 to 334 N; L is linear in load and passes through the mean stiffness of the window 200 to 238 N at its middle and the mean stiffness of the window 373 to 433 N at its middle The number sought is 5.6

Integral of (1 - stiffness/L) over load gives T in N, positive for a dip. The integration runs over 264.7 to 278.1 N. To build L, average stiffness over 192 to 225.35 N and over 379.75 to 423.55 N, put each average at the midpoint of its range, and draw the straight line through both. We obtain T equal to 4.84 N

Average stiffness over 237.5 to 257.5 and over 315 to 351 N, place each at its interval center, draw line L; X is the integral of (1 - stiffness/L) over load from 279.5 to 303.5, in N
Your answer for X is 5.6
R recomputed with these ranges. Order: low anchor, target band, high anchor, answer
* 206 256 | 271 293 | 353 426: 8.7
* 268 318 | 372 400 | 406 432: -4.8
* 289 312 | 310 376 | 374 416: -2.2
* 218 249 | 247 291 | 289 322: 10.0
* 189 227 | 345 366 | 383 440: 0.2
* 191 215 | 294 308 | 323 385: 1.6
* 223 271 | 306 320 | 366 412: 0.1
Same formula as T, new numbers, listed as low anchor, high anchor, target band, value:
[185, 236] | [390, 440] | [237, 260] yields 3.34 N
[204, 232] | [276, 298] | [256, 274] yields -1.16 N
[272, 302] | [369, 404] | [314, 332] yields -2.43 N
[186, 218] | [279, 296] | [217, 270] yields -4.00 N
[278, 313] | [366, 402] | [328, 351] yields -0.83 N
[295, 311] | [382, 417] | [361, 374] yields -0.27 N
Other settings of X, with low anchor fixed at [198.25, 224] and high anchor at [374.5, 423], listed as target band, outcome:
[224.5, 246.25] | 1.87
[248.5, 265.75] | 3.11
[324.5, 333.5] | 0.79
